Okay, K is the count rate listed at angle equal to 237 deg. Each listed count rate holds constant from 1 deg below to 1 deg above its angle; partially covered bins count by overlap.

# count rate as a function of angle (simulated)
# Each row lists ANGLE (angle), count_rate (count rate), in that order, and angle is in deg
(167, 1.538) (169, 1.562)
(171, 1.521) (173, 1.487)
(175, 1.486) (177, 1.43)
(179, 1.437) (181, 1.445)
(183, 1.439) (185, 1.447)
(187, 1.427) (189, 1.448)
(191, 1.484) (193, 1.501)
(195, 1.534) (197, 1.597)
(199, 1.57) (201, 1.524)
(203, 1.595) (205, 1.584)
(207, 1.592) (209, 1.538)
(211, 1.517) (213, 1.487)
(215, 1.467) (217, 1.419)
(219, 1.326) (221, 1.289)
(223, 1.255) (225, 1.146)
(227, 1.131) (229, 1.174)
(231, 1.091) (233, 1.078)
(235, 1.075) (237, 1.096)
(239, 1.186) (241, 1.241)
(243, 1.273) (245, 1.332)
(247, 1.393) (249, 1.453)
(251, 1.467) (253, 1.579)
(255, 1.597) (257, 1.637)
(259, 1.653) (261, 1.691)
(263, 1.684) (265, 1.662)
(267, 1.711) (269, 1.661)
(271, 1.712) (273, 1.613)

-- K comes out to 1.096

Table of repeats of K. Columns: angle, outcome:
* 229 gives 1.174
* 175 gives 1.486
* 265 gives 1.662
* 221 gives 1.289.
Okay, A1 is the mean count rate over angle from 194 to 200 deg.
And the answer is 1.57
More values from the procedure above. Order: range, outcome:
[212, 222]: 1.4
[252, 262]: 1.63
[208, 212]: 1.53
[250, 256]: 1.55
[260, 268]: 1.69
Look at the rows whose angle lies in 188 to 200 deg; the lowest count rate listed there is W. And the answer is 1.448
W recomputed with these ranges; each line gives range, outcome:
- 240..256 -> 1.241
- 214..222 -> 1.289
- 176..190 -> 1.427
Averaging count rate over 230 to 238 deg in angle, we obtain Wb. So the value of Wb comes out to 1.08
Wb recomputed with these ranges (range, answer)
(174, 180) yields 1.45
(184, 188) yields 1.44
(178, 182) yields 1.44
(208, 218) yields 1.49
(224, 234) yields 1.12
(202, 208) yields 1.59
